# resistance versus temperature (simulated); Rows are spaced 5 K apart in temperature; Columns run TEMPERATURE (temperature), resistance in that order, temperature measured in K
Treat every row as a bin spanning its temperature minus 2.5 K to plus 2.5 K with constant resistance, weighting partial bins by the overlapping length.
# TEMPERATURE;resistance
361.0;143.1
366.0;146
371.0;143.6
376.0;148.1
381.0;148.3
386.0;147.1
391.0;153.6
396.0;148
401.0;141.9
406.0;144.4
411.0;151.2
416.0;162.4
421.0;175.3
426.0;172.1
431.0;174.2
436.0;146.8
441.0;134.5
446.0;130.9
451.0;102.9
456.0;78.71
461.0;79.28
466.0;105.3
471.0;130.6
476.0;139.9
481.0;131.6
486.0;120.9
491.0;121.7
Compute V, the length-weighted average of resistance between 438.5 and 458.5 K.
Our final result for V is 112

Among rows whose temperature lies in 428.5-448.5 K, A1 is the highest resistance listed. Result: 174.2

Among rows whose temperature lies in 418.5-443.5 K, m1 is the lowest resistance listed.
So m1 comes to 134.5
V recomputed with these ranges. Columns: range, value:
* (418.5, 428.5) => 174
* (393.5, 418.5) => 150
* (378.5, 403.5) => 148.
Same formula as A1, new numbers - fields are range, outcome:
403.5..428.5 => 175.3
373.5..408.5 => 153.6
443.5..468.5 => 130.9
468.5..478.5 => 139.9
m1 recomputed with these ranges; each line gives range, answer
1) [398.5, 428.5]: 141.9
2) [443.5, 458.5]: 78.71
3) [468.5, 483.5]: 130.6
